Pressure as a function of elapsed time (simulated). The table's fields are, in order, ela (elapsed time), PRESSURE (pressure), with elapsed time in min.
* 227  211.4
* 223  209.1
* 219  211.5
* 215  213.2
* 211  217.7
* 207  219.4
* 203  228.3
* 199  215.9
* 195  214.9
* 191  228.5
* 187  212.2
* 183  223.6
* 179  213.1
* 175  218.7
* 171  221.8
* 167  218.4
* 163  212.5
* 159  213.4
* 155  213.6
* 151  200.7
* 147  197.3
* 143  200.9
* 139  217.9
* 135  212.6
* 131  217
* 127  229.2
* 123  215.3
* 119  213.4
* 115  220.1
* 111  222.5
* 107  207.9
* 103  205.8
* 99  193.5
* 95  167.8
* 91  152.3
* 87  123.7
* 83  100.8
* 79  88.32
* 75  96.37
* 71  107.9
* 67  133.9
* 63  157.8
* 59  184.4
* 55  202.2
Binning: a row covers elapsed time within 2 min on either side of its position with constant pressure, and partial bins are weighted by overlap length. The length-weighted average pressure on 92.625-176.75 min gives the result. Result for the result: 210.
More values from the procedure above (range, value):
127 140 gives 218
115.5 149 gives 213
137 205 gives 215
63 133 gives 170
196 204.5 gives 221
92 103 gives 183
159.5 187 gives 217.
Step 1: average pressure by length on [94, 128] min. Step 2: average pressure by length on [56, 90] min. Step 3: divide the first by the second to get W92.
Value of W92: 1.64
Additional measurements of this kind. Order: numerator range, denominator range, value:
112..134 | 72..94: 1.91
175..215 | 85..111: 1.22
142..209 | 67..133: 1.25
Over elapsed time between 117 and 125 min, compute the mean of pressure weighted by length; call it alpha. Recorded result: 214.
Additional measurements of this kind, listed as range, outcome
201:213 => 222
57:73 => 146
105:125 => 216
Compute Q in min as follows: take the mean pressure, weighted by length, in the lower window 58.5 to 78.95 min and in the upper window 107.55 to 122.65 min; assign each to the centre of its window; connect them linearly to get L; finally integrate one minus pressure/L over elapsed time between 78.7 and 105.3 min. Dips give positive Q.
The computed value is 3.6 min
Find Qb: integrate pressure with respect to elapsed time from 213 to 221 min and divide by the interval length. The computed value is 212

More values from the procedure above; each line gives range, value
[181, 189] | 218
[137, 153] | 204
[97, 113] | 207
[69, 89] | 103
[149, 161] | 209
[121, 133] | 220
